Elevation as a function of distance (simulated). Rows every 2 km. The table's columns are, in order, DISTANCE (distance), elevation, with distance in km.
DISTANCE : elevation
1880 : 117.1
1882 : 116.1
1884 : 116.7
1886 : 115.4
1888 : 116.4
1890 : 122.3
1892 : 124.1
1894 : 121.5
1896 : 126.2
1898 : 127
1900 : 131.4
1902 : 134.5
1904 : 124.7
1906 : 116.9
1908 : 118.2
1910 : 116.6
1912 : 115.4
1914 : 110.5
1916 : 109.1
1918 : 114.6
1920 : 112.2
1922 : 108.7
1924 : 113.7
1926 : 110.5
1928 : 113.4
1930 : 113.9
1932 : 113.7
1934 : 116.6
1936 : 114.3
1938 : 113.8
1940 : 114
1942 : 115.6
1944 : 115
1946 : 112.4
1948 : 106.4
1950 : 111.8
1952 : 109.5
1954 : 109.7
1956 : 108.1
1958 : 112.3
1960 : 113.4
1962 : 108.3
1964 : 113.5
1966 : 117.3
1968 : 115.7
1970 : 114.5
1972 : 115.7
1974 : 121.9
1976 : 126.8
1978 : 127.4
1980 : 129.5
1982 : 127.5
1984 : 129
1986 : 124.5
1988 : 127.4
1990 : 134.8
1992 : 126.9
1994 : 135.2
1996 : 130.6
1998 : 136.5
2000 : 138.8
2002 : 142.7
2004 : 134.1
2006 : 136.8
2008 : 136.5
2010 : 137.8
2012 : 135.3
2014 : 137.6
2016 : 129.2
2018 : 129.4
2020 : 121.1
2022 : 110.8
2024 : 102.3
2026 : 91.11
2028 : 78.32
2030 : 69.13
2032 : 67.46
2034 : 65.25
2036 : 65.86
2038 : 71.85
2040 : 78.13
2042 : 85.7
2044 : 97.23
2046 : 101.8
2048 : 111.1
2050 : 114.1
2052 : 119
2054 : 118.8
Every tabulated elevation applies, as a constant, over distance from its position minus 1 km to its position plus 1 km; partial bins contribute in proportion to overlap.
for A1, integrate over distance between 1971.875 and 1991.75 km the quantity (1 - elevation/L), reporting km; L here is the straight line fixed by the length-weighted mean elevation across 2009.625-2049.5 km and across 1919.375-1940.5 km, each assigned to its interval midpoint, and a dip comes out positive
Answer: -4.0 km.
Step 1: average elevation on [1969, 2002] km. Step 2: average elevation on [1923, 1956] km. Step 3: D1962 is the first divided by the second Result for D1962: 1.14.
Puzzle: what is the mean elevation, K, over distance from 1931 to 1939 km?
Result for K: 115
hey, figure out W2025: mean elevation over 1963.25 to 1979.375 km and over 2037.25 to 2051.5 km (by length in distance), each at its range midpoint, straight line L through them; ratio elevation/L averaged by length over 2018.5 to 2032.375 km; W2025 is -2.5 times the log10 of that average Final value 0.09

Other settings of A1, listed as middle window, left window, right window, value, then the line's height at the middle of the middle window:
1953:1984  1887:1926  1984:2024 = 2.18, 127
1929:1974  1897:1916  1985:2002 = 4.88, 127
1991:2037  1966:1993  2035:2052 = -3.17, 107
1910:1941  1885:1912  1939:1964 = 0.99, 117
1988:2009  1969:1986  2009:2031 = -2.91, 119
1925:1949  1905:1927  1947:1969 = -0.20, 112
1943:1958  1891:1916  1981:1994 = 1.81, 126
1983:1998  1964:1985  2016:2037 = -2.33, 113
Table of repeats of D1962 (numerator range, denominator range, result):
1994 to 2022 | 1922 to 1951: 1.18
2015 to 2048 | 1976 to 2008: 0.70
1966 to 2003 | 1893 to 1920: 1.06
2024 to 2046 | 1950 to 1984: 0.68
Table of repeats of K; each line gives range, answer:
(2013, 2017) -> 133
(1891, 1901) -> 126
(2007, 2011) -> 137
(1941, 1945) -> 115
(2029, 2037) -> 66.9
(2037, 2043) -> 78.6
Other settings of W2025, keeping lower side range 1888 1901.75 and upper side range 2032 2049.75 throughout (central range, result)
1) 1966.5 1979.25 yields -0.16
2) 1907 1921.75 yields 0.06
